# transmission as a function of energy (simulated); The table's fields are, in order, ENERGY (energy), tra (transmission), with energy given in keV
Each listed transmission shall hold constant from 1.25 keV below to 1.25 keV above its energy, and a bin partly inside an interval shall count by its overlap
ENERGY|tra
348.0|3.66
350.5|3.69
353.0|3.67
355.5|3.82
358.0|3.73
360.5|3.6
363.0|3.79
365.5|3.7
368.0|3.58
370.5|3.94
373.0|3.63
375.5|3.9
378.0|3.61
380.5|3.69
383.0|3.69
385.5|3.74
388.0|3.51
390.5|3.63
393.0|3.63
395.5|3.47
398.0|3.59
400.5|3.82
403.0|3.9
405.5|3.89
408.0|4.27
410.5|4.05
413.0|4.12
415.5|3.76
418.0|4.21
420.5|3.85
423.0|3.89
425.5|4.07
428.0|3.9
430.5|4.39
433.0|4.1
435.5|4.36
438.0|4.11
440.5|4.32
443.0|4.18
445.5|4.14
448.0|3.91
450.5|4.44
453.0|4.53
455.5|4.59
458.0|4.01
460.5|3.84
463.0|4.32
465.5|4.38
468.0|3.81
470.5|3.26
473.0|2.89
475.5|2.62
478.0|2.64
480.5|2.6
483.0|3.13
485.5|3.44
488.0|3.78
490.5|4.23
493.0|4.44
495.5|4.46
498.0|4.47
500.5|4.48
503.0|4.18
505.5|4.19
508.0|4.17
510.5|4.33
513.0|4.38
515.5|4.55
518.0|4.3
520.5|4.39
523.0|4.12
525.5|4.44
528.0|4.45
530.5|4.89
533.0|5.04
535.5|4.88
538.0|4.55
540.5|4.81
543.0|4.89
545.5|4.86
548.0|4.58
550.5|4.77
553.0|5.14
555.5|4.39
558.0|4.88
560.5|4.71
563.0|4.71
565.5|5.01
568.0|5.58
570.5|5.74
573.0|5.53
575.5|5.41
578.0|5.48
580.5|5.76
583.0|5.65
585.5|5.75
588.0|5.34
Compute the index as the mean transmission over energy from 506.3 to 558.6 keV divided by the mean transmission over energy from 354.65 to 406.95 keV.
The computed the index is 1.24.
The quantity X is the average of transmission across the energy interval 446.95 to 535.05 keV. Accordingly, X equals 4.06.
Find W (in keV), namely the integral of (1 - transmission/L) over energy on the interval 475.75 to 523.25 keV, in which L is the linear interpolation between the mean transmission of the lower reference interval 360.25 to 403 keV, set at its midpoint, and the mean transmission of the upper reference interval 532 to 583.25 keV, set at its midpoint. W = 6.5 keV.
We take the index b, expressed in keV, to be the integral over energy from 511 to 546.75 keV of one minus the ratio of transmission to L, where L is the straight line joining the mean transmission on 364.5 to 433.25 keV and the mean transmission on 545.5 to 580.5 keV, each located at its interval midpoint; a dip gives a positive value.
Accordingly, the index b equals 1.7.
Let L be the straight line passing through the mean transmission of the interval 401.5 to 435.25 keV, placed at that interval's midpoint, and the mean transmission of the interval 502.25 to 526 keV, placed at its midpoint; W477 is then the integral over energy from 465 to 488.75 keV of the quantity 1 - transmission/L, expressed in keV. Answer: 5.6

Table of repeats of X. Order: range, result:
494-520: 4.35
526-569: 4.82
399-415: 3.99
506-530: 4.36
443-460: 4.24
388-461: 4.03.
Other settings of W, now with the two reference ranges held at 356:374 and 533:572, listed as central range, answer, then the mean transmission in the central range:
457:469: 0.7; 4.08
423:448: 0.1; 4.15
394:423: 0.7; 3.9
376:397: 1.2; 3.63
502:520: 1.3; 4.31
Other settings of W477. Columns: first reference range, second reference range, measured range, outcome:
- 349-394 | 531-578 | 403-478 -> 3.38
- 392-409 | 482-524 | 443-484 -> 3.19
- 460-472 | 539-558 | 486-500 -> -0.16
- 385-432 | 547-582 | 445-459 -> -0.17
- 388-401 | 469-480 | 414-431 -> -3.32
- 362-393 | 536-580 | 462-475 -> 2.09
